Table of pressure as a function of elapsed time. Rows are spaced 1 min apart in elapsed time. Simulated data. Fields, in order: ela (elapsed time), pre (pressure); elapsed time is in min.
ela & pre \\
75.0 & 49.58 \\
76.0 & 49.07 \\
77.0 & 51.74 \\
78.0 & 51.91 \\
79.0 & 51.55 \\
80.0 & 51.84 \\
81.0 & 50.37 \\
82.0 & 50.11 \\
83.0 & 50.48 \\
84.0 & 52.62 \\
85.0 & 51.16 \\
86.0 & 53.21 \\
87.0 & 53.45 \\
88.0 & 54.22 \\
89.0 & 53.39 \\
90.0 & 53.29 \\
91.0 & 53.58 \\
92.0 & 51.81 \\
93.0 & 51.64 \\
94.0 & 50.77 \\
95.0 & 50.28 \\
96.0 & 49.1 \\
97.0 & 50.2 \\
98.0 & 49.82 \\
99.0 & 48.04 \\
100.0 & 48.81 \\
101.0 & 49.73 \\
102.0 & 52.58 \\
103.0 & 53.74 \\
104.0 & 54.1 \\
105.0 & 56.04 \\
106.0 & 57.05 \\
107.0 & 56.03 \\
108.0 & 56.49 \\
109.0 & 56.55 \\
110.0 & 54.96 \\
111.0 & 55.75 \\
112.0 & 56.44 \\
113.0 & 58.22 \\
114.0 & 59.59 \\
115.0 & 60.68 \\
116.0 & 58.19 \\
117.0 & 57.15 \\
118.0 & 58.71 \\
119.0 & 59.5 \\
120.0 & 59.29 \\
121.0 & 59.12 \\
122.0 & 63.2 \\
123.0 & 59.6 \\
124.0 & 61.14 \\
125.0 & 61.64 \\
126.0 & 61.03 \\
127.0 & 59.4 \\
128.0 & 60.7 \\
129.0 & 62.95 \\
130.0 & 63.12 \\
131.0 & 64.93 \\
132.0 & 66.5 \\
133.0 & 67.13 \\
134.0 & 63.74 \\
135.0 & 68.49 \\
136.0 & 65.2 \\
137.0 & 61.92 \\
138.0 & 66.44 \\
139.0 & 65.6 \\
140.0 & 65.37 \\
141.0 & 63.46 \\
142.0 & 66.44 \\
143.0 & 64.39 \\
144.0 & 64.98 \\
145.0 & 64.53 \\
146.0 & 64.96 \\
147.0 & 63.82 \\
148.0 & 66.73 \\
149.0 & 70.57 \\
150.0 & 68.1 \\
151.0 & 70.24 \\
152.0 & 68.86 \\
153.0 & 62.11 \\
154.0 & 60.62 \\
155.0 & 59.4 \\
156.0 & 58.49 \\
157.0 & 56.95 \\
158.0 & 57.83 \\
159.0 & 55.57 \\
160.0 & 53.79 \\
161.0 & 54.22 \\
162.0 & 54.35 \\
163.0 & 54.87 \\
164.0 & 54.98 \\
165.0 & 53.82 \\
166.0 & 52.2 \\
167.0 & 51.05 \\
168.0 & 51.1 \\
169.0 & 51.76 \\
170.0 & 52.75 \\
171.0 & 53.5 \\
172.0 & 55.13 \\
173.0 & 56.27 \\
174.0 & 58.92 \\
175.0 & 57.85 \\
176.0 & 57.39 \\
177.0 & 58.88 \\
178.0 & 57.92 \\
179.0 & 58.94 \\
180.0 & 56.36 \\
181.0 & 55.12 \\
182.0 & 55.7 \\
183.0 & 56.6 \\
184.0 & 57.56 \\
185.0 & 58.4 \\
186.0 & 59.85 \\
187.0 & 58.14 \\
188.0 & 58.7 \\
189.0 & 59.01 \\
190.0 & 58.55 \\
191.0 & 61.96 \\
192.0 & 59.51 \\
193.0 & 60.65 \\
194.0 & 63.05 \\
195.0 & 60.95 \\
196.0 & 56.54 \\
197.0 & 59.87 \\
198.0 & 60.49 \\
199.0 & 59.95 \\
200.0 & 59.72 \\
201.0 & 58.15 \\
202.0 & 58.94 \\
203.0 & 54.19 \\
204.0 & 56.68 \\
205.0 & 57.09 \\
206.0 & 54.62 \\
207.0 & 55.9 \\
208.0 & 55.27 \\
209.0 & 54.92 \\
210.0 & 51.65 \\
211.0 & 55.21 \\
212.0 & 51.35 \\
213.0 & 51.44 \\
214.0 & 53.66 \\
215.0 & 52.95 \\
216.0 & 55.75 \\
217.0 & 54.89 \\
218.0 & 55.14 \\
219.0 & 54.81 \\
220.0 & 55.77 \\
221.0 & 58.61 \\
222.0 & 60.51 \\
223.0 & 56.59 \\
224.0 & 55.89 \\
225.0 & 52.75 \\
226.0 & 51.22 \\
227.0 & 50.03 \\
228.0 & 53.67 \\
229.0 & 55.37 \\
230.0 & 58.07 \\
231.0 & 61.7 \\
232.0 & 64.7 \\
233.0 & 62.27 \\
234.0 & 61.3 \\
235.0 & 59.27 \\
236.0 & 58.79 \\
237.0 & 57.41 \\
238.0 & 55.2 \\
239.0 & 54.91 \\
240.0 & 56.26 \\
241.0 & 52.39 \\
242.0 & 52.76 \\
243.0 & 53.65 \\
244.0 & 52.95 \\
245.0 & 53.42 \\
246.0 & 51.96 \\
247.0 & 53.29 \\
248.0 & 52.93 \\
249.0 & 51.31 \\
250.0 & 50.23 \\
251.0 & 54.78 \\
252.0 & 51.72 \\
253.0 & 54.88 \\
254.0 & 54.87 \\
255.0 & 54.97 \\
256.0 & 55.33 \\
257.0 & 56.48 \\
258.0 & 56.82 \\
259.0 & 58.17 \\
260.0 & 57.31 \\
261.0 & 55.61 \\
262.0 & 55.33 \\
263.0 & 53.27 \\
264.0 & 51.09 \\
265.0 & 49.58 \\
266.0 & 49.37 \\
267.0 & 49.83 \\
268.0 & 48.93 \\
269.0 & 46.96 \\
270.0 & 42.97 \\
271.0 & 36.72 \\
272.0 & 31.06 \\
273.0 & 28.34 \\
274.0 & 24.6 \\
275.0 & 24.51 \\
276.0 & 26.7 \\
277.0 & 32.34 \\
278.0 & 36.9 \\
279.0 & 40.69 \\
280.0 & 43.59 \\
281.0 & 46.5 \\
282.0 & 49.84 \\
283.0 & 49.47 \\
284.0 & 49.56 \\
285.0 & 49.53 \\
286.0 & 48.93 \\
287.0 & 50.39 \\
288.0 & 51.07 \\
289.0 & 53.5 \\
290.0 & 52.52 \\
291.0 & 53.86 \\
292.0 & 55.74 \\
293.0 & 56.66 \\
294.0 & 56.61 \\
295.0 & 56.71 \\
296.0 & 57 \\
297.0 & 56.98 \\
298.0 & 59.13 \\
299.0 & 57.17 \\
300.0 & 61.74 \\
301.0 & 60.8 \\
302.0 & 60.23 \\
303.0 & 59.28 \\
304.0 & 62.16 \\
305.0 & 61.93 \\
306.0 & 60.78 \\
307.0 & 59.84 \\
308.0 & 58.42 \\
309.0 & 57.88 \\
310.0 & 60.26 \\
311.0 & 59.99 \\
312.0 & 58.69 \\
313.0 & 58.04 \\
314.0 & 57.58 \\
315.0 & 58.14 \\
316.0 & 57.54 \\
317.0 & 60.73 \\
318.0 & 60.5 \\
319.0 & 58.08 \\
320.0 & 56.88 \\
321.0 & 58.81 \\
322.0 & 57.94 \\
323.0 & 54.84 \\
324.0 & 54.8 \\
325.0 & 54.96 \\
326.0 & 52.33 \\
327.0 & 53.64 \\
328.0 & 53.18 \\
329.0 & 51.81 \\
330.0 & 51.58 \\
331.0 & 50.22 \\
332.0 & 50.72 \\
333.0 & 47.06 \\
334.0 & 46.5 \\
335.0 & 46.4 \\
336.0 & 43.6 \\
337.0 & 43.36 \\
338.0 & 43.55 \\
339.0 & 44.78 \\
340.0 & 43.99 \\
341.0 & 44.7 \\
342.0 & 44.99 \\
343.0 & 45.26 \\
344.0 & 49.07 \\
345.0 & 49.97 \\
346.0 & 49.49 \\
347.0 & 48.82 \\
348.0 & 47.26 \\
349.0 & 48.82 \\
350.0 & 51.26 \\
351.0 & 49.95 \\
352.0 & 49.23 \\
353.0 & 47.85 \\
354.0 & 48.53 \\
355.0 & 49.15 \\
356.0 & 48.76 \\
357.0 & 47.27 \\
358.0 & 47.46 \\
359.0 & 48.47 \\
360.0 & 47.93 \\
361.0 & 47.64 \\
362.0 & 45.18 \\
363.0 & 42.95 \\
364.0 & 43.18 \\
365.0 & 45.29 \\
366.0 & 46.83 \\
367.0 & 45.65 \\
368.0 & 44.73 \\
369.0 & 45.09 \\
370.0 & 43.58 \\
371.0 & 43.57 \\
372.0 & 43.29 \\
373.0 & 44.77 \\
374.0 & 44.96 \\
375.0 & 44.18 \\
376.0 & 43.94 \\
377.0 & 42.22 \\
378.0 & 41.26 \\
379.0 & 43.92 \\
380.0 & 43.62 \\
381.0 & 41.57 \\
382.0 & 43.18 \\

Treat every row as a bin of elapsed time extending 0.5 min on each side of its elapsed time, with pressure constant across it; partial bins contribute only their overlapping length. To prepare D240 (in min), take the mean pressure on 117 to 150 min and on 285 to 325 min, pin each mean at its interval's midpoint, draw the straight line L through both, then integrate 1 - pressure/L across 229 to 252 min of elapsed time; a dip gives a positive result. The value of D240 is 1.5 min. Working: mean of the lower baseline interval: 63.6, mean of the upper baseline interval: 57.4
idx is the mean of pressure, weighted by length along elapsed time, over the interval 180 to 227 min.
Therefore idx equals 56.8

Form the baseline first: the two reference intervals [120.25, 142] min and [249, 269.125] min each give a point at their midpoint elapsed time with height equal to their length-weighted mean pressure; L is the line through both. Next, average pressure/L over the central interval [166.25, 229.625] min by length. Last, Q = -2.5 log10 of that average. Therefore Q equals 0.03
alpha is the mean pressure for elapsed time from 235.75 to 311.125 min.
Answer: 51.6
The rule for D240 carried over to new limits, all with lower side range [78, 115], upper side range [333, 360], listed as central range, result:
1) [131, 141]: -2.6 min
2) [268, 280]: 3.5 min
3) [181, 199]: -2.9 min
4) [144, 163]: -3.6 min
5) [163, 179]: -1.2 min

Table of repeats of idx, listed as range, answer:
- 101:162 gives 60.9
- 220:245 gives 56.4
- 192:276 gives 53.5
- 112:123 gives 59.2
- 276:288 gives 44.7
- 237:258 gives 53.9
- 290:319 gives 58.6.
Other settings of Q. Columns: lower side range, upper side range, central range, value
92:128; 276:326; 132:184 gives -0.08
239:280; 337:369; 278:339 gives -0.14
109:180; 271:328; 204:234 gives 0.01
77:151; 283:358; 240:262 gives 0.01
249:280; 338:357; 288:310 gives -0.23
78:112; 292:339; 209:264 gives -0.01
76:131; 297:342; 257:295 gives 0.17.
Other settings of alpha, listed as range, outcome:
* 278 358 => 52.6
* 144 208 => 58.5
